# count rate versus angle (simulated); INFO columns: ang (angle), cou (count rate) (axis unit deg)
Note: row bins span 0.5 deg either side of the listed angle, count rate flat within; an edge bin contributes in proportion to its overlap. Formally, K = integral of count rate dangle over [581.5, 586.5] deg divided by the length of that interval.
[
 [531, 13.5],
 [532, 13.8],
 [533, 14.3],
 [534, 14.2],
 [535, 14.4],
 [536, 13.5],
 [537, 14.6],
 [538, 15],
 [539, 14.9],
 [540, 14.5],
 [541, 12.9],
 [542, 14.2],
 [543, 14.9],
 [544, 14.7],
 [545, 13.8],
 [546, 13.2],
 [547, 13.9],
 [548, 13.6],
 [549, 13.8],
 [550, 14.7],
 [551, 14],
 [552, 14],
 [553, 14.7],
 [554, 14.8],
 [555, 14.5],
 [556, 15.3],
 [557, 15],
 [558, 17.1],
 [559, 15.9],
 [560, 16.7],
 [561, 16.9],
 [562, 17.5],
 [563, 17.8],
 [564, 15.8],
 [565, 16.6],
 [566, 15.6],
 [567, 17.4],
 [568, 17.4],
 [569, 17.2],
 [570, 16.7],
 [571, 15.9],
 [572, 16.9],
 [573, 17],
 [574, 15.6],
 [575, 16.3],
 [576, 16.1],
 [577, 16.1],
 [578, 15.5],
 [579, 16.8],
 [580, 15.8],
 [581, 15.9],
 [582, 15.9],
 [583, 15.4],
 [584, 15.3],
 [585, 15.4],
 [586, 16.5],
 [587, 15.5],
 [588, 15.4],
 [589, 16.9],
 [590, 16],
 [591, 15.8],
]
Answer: 15.7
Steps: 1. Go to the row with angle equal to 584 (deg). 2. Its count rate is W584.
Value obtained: 15.3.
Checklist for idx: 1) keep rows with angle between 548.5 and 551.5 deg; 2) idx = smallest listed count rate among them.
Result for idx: 13.8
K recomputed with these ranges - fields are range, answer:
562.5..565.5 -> 16.7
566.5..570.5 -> 17.2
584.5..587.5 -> 15.8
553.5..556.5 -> 14.9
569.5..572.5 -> 16.5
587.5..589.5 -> 16.1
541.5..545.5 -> 14.4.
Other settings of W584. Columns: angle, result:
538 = 15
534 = 14.2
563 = 17.8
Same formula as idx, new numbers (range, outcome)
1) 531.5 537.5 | 13.5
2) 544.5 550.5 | 13.2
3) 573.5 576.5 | 15.6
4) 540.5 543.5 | 12.9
